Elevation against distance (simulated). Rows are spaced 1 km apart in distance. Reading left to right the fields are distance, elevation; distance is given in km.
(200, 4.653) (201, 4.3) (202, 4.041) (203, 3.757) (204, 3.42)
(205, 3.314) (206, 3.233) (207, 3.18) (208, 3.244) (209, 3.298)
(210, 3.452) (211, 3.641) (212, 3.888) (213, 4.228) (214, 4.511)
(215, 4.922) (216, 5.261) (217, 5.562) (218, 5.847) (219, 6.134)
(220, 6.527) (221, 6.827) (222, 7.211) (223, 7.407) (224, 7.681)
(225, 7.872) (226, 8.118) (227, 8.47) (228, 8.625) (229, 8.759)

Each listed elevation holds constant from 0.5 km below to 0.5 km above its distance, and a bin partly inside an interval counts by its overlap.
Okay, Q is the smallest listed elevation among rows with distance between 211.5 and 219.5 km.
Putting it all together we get 3.888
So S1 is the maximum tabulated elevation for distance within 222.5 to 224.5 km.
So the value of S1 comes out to 7.681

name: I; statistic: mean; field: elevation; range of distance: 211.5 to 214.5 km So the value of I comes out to 4.21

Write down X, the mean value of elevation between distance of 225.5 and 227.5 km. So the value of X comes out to 8.29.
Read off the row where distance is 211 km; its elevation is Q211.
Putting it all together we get 3.641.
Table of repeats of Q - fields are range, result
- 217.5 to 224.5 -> 5.847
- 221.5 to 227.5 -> 7.211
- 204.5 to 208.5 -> 3.18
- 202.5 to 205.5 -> 3.314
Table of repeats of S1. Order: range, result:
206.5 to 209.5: 3.298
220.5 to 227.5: 8.47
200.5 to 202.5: 4.3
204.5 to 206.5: 3.314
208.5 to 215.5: 4.922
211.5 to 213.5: 4.228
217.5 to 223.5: 7.407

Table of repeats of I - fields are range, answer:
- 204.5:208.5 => 3.24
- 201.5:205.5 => 3.63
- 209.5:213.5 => 3.8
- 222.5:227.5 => 7.91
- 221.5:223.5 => 7.31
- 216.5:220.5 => 6.02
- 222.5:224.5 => 7.54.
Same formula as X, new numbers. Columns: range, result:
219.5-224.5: 7.13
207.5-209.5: 3.27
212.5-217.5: 4.9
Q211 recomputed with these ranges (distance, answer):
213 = 4.228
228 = 8.625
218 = 5.847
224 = 7.681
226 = 8.118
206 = 3.233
